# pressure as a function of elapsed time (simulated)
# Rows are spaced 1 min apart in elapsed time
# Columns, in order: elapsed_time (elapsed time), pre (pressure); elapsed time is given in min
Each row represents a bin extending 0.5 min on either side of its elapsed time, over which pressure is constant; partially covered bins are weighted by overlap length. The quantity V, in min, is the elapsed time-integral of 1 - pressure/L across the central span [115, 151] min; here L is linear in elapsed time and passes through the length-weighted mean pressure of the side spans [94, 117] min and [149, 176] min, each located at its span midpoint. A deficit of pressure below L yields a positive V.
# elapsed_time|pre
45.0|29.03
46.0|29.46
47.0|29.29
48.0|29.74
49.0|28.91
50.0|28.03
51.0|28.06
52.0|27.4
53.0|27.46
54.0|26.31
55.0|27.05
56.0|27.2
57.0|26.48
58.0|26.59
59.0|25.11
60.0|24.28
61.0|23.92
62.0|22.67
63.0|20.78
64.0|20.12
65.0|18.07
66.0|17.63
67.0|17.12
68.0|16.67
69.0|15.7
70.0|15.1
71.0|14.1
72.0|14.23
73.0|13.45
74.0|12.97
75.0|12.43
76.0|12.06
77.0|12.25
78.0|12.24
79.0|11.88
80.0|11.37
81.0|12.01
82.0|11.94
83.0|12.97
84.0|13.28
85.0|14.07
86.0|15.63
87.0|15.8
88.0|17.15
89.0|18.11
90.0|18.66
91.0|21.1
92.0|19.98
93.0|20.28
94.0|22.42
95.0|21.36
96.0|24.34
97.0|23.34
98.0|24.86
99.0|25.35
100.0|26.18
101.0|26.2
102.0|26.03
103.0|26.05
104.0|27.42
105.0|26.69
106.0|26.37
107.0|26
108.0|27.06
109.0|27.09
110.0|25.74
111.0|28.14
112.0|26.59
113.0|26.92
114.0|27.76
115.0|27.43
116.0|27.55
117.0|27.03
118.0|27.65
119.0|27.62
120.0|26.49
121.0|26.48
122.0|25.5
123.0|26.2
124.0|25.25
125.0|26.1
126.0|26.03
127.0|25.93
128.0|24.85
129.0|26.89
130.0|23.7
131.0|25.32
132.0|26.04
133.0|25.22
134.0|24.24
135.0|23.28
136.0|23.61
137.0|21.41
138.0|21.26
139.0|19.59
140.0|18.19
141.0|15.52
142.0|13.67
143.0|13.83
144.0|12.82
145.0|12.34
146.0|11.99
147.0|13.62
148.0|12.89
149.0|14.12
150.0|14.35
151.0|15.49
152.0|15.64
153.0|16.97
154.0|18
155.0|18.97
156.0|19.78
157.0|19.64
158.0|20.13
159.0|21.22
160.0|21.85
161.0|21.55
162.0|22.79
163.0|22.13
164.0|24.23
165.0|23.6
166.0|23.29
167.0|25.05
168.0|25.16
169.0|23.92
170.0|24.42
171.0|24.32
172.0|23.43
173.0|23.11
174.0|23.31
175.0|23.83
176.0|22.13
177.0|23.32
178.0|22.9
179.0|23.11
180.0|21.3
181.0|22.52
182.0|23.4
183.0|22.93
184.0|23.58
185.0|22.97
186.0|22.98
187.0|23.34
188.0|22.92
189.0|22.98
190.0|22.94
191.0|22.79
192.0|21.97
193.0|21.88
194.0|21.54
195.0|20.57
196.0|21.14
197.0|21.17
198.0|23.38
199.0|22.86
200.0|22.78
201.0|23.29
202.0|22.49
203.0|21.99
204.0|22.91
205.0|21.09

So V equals 3.5 min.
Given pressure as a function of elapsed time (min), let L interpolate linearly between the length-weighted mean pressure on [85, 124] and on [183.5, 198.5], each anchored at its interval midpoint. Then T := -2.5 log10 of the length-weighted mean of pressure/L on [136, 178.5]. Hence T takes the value 0.174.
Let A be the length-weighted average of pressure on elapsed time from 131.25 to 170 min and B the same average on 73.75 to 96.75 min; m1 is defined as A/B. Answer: 1.22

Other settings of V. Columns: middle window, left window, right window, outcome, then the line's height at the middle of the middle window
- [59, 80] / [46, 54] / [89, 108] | 8.0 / 26.6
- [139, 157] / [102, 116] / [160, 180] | 6.7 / 24.6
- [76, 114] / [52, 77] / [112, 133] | 4.3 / 23.3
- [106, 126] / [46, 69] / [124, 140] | -2.1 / 24.1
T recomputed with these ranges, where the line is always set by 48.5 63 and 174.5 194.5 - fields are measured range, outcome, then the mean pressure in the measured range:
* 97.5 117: -0.08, 26.6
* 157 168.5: 0.03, 22.7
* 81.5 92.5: 0.48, 16.2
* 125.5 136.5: -0.04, 25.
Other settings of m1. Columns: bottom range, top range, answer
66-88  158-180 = 1.67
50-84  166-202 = 1.22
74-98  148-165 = 1.17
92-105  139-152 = 0.59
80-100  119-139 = 1.34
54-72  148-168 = 0.95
